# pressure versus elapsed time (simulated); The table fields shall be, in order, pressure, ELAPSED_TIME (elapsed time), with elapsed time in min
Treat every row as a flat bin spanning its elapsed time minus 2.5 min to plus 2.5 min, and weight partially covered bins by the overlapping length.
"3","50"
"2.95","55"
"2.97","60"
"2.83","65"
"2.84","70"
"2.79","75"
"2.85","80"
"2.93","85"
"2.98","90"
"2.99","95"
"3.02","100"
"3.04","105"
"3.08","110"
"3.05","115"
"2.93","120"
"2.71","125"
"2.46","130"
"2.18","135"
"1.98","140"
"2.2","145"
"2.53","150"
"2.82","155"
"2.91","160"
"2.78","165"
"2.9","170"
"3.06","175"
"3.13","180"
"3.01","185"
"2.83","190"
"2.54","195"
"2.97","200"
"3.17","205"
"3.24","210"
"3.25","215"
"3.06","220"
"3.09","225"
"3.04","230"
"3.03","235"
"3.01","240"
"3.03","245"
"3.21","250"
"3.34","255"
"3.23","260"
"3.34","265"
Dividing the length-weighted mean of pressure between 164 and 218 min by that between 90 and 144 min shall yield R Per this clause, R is 1.09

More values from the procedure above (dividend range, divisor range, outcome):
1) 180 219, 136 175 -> 1.16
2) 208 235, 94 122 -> 1.03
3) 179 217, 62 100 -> 1.04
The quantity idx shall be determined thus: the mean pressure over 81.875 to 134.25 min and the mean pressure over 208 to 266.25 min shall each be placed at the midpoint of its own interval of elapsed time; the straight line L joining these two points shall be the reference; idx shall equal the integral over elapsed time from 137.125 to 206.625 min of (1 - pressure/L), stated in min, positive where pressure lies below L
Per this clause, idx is 5.9 min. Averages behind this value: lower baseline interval 2.89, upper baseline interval 3.15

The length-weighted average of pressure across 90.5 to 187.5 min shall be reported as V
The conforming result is 2.78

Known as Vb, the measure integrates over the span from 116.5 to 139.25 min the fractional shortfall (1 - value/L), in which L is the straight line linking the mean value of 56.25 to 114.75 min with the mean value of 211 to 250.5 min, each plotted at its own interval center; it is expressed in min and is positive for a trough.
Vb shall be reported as 3.3 min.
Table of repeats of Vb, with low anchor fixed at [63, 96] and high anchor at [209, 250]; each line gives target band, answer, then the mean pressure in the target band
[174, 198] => 1.01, 2.91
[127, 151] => 5.70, 2.26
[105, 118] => -0.56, 3.06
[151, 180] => 1.06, 2.9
